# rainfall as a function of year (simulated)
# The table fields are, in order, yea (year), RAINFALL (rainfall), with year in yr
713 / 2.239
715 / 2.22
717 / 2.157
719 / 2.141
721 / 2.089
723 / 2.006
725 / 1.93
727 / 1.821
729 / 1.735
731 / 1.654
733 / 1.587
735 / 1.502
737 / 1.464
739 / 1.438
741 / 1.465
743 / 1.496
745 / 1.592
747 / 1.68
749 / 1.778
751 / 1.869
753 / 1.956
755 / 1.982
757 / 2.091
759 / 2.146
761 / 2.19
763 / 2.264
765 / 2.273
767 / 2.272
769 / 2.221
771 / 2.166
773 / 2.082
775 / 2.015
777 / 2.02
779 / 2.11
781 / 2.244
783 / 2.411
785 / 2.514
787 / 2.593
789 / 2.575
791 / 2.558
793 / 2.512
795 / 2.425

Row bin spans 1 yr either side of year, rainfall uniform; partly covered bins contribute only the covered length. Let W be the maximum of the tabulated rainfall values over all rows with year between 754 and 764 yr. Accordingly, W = 2.264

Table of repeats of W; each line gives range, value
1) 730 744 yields 1.654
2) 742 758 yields 2.091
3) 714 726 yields 2.22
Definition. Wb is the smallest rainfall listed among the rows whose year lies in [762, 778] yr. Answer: 2.015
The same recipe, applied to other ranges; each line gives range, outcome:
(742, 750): 1.496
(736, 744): 1.438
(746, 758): 1.68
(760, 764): 2.19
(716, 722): 2.089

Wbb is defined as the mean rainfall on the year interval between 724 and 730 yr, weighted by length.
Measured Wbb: 1.83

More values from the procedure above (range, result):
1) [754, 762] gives 2.1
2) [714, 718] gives 2.19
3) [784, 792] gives 2.56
